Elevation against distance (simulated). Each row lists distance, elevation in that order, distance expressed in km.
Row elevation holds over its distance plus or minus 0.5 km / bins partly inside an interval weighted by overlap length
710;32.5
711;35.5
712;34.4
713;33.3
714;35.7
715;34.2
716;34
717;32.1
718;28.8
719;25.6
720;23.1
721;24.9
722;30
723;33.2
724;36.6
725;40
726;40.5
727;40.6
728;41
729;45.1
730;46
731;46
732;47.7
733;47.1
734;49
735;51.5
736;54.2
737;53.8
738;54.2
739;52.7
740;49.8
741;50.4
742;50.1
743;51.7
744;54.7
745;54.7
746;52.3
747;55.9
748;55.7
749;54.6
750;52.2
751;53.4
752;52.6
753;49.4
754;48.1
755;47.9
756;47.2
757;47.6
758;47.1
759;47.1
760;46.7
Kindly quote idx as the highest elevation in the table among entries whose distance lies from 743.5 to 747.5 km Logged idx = 55.9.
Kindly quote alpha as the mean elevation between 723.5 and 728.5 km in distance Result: 39.7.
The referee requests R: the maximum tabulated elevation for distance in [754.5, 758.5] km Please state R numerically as 47.9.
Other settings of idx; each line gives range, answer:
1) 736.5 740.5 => 54.2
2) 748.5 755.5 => 54.6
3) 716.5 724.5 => 36.6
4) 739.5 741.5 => 50.4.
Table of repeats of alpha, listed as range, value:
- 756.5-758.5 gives 47.4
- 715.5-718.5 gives 31.6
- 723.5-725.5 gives 38.3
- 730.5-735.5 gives 48.3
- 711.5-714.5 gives 34.5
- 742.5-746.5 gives 53.4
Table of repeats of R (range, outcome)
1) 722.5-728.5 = 41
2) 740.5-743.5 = 51.7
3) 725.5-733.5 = 47.7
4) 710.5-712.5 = 35.5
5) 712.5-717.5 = 35.7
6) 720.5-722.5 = 30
